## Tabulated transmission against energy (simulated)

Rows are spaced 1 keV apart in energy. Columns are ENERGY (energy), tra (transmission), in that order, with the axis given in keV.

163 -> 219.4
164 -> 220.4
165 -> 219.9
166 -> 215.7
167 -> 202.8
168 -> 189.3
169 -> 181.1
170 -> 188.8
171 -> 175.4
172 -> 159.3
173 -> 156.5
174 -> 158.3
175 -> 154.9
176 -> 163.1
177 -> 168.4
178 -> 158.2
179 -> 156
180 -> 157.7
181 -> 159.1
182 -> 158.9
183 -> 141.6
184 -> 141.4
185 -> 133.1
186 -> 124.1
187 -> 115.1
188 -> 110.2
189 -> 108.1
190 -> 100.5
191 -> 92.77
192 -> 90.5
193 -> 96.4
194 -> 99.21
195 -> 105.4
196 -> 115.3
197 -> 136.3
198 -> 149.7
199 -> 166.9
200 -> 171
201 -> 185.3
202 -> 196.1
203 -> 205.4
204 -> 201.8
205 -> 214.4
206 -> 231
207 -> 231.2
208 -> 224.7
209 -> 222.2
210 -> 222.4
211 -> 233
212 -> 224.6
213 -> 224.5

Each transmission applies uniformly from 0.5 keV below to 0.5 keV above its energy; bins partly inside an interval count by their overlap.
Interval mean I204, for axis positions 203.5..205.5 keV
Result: 208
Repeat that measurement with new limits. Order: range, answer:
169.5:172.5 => 174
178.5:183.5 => 155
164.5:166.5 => 218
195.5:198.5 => 134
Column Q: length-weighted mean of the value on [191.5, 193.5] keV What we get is 93.5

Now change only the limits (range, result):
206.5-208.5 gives 228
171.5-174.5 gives 158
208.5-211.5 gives 226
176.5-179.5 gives 161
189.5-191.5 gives 96.6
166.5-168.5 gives 196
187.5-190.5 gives 106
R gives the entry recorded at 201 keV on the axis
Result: 185.3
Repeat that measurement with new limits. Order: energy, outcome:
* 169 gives 181.1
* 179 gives 156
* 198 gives 149.7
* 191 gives 92.77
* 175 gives 154.9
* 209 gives 222.2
